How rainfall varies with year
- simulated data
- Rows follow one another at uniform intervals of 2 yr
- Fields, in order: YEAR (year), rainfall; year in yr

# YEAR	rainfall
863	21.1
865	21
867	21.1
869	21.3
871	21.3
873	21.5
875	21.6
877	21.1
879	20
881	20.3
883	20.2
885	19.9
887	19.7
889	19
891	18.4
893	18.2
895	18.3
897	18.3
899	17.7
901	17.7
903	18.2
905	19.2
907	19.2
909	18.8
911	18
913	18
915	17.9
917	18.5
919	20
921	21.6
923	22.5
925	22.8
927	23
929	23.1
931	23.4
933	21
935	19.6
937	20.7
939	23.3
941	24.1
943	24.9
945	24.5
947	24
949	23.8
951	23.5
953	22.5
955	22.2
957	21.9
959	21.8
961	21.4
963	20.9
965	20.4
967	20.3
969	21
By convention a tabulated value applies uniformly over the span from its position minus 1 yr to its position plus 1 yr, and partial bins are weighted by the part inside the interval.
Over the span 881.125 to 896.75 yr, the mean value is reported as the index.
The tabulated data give 19.1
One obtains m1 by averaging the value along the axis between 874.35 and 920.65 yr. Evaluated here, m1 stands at 19.1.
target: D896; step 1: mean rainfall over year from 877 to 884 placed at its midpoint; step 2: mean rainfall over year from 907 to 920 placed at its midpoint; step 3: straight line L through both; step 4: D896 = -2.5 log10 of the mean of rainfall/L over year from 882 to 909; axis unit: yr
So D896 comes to 0.04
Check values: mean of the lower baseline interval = 20.3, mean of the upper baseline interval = 18.6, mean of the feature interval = 18.8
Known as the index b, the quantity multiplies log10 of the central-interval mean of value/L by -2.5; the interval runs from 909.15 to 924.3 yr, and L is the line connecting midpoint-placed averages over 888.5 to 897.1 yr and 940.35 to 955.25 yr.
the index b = 0.07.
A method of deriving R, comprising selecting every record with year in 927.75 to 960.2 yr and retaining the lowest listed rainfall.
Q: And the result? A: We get 19.6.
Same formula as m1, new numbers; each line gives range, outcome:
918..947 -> 22.5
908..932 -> 20.6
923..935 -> 22.4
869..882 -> 21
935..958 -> 23.1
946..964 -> 22.4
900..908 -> 18.6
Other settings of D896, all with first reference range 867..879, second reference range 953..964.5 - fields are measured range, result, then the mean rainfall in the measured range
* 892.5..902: 0.18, 18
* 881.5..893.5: 0.11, 19.3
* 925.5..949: -0.07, 22.9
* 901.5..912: 0.15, 18.6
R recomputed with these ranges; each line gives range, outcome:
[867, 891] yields 18.4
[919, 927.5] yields 20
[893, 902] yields 17.7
